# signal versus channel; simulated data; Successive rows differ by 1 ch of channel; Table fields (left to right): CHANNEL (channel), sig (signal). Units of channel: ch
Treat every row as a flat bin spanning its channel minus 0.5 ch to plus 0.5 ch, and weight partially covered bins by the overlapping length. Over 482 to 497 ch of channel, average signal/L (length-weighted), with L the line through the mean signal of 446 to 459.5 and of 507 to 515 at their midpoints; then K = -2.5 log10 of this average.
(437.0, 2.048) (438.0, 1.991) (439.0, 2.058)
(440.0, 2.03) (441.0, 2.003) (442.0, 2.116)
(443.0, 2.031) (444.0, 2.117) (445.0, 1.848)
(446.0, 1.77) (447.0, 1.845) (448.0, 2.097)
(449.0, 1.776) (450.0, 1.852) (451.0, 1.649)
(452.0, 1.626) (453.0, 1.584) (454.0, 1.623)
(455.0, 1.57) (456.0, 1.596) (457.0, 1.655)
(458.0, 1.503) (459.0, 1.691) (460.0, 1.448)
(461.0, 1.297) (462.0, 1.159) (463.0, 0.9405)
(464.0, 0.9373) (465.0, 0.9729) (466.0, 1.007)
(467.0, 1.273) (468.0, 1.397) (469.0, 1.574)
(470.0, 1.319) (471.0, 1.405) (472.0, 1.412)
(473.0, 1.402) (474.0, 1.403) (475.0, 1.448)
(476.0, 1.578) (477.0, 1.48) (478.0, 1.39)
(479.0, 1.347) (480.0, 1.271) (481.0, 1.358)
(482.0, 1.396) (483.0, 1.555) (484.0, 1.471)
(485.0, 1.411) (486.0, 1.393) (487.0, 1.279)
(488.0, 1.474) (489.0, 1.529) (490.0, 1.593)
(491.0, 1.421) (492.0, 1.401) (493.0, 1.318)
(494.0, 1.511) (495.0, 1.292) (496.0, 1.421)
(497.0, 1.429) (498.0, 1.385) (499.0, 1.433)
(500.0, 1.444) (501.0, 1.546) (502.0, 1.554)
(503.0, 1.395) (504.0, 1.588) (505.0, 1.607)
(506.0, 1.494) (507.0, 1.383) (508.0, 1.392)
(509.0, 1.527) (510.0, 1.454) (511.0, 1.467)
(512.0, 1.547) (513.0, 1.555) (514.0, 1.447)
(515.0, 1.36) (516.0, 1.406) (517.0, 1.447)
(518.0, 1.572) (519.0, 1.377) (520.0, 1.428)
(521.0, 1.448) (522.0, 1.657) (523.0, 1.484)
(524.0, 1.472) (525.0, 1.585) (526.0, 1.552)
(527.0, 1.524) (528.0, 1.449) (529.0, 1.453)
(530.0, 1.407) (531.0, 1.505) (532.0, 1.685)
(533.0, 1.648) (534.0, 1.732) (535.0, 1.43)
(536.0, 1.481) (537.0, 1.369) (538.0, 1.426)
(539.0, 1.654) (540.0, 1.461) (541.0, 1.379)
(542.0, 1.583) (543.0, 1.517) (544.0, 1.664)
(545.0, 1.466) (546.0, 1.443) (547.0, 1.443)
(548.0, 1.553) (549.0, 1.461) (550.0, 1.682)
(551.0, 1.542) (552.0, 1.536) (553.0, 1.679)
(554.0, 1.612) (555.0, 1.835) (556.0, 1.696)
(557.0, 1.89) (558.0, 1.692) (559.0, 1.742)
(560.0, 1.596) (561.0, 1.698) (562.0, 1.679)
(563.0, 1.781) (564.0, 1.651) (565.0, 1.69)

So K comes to 0.09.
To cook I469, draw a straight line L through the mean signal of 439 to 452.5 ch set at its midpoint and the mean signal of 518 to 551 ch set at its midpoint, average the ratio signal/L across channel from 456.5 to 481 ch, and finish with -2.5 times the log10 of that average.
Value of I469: 0.32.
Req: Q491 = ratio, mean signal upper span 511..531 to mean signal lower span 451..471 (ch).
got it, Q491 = 1.07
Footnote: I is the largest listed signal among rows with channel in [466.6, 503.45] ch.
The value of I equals 1.593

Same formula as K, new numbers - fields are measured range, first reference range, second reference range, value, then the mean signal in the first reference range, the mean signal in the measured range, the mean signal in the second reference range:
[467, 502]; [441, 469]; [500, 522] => 0.073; 1.58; 1.43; 1.48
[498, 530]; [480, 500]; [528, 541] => -0.009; 1.42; 1.48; 1.51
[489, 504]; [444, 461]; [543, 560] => 0.150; 1.7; 1.45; 1.62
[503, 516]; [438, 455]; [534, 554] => 0.116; 1.87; 1.48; 1.52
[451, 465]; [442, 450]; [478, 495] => 0.246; 1.93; 1.42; 1.42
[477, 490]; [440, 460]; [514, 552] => 0.180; 1.78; 1.42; 1.51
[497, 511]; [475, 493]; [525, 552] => -0.009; 1.43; 1.47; 1.52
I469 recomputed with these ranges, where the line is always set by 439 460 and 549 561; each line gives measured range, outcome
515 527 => 0.15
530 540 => 0.11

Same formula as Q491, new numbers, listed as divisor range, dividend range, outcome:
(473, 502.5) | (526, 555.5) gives 1.07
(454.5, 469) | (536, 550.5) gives 1.14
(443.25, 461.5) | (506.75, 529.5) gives 0.87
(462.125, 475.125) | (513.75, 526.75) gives 1.18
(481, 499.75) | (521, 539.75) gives 1.07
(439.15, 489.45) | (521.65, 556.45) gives 1.01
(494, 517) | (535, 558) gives 1.07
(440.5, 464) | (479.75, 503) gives 0.86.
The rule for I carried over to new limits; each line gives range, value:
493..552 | 1.732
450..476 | 1.852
